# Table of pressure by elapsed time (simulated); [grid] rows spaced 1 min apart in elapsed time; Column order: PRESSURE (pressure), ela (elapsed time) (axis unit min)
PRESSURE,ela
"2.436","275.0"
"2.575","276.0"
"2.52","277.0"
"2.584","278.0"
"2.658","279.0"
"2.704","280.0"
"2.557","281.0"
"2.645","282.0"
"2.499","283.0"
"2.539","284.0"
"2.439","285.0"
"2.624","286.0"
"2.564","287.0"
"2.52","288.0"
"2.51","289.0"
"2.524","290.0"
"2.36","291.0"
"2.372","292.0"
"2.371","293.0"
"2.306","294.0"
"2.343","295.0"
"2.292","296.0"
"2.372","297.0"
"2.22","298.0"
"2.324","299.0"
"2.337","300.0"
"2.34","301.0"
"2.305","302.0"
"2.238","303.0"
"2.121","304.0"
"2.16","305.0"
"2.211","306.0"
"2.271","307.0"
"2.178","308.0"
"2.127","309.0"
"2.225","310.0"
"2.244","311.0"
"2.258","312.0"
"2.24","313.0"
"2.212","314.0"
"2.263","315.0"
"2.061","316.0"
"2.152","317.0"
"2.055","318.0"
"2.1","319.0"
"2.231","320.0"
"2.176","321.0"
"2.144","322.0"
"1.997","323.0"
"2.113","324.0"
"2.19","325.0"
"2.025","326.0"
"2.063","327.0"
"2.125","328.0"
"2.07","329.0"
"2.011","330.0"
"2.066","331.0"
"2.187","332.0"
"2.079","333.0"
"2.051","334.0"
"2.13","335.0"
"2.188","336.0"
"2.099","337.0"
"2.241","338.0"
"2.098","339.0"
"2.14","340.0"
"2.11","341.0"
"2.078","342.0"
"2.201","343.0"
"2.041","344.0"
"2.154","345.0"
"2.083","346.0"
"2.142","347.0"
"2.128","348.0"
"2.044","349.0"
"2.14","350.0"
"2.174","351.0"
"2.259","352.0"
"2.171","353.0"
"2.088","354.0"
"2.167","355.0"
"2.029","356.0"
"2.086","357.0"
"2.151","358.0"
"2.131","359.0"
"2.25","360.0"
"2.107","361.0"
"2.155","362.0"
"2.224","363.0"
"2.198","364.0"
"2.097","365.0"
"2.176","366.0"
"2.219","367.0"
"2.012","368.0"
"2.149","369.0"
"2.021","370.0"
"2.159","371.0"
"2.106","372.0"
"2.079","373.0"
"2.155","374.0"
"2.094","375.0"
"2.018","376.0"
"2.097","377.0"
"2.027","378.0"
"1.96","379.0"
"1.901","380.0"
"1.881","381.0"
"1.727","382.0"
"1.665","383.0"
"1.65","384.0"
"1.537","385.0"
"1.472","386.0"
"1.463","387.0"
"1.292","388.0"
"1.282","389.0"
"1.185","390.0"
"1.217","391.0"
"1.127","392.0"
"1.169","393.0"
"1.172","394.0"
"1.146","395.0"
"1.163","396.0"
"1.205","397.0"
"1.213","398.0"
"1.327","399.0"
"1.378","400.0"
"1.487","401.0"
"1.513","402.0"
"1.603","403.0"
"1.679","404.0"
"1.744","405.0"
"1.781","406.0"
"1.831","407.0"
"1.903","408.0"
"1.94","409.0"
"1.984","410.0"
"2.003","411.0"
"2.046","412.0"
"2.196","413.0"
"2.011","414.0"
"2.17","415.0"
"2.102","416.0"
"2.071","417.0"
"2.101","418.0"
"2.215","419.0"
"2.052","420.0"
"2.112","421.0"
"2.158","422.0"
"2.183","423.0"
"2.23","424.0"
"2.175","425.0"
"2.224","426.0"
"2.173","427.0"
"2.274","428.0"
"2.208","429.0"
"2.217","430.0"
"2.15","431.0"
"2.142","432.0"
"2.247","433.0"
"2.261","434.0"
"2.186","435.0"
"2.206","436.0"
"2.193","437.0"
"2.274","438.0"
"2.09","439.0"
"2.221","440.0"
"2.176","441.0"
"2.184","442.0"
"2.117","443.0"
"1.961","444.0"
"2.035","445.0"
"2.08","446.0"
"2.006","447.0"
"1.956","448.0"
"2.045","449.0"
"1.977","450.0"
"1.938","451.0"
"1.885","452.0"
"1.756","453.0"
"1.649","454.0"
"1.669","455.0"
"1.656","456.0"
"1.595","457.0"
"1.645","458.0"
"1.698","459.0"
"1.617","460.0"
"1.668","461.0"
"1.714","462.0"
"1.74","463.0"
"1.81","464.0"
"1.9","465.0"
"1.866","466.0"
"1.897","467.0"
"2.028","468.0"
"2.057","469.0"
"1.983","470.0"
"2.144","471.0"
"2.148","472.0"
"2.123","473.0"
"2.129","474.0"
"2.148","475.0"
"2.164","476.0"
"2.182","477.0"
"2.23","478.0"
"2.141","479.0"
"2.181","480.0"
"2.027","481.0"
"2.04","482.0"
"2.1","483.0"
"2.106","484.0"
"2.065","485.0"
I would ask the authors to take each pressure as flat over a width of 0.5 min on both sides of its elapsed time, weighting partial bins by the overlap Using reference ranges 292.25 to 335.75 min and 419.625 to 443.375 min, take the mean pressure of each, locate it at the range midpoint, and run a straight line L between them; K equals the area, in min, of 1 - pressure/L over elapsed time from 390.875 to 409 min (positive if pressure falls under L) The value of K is 6.2 min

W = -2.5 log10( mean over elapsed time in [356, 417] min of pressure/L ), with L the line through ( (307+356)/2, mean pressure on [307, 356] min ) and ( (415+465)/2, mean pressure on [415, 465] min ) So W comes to 0.16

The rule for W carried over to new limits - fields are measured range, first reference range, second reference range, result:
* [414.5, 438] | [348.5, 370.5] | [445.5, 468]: -0.14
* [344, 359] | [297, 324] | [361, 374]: 0.01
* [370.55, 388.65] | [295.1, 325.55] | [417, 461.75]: 0.15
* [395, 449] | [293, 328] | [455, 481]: 0.02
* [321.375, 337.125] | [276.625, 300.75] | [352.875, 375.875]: 0.09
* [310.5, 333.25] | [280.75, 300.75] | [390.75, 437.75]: 0.08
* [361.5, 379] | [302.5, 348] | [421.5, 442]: 0.03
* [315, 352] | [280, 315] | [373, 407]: -0.04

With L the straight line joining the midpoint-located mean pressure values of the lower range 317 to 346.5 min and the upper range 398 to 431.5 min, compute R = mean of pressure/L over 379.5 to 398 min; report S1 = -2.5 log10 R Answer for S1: 0.40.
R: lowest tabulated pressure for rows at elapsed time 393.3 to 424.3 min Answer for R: 1.146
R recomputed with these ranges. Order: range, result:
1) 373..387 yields 1.463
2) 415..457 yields 1.595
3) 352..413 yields 1.127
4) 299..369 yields 1.997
